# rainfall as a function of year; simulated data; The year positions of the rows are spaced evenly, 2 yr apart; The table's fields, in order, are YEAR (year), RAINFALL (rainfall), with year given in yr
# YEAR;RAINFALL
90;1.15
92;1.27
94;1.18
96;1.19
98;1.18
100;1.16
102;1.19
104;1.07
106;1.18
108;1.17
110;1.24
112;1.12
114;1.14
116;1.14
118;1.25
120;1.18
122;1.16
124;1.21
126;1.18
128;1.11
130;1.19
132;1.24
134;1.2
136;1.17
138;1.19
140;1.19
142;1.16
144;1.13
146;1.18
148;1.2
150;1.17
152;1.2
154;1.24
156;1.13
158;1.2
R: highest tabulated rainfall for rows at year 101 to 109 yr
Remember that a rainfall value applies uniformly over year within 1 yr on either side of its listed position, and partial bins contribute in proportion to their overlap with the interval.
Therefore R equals 1.19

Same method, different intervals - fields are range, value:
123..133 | 1.24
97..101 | 1.18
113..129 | 1.25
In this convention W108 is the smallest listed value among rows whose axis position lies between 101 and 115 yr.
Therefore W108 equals 1.07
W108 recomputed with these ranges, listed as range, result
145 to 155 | 1.17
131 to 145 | 1.13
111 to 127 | 1.12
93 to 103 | 1.16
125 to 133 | 1.11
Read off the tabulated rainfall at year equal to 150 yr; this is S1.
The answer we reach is 1.17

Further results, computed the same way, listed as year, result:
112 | 1.12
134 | 1.2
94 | 1.18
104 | 1.07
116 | 1.14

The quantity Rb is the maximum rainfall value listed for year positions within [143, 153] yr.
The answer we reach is 1.2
